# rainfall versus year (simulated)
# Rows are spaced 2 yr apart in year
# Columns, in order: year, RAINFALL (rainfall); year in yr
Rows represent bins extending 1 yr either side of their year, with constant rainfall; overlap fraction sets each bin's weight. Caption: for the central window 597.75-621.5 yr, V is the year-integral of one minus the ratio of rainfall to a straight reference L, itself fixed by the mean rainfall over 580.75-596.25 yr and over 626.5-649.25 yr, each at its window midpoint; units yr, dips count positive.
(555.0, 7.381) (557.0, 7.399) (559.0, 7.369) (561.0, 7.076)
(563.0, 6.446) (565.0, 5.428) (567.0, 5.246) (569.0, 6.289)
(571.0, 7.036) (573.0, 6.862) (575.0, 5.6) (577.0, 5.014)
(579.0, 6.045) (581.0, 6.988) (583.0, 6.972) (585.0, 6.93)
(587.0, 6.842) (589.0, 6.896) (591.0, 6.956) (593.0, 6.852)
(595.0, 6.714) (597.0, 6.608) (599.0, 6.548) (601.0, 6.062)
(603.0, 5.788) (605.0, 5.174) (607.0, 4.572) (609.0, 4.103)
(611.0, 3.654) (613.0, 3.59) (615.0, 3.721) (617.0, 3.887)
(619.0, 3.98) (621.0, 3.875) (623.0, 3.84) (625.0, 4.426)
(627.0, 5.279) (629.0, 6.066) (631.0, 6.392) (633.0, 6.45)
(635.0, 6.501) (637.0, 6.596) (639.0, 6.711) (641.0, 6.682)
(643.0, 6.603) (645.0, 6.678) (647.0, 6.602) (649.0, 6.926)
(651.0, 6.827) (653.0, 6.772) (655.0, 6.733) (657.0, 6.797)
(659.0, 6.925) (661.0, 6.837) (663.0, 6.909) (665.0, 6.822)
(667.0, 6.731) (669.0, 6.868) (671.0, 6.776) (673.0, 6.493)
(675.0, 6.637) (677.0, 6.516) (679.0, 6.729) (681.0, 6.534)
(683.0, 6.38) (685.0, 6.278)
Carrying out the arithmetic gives 7.4 yr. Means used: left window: 6.88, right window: 6.47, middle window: 4.62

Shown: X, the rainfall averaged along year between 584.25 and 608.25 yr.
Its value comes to 6.3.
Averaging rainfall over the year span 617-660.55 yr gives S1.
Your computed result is 6.04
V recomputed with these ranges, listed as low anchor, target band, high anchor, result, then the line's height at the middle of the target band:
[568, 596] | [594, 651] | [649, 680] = 9.8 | 6.67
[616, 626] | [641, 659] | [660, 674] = -3.2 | 5.75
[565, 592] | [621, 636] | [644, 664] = 2.7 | 6.67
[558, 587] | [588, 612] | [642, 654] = 2.5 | 6.52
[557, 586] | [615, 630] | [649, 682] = 4.9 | 6.6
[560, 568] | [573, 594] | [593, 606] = -1.3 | 6.13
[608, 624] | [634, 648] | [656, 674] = -3.4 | 5.34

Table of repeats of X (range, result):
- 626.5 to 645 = 6.41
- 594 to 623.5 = 4.82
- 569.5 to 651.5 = 5.85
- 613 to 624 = 3.84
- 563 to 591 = 6.35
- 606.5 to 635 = 4.63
